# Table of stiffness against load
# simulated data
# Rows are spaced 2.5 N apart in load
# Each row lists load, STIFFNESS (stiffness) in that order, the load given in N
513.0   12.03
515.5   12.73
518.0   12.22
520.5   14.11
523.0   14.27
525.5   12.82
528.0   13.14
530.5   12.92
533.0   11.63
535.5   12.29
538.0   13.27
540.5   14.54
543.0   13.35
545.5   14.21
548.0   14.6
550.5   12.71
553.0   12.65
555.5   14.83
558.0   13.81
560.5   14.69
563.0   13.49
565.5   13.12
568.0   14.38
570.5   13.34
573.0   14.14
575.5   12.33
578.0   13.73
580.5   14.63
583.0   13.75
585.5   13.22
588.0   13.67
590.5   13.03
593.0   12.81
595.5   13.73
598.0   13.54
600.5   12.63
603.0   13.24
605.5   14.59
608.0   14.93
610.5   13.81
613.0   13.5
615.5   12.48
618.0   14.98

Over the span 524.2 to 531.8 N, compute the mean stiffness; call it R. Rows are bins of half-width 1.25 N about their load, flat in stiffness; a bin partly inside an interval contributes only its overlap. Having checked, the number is 13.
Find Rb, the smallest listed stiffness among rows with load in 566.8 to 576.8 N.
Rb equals 12.33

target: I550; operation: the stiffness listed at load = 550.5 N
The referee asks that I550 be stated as 12.71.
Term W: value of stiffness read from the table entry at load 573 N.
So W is 14.14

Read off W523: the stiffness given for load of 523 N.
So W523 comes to 14.27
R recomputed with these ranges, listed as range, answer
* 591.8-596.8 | 13.3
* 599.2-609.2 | 13.8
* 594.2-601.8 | 13.3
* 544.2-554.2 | 13.5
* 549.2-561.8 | 13.7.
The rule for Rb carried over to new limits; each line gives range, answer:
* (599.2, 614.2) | 12.63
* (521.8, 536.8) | 11.63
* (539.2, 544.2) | 13.35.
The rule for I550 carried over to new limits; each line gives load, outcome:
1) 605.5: 14.59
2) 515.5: 12.73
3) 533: 11.63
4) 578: 13.73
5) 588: 13.67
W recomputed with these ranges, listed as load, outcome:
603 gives 13.24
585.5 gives 13.22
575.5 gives 12.33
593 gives 12.81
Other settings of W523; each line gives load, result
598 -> 13.54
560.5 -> 14.69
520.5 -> 14.11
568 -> 14.38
